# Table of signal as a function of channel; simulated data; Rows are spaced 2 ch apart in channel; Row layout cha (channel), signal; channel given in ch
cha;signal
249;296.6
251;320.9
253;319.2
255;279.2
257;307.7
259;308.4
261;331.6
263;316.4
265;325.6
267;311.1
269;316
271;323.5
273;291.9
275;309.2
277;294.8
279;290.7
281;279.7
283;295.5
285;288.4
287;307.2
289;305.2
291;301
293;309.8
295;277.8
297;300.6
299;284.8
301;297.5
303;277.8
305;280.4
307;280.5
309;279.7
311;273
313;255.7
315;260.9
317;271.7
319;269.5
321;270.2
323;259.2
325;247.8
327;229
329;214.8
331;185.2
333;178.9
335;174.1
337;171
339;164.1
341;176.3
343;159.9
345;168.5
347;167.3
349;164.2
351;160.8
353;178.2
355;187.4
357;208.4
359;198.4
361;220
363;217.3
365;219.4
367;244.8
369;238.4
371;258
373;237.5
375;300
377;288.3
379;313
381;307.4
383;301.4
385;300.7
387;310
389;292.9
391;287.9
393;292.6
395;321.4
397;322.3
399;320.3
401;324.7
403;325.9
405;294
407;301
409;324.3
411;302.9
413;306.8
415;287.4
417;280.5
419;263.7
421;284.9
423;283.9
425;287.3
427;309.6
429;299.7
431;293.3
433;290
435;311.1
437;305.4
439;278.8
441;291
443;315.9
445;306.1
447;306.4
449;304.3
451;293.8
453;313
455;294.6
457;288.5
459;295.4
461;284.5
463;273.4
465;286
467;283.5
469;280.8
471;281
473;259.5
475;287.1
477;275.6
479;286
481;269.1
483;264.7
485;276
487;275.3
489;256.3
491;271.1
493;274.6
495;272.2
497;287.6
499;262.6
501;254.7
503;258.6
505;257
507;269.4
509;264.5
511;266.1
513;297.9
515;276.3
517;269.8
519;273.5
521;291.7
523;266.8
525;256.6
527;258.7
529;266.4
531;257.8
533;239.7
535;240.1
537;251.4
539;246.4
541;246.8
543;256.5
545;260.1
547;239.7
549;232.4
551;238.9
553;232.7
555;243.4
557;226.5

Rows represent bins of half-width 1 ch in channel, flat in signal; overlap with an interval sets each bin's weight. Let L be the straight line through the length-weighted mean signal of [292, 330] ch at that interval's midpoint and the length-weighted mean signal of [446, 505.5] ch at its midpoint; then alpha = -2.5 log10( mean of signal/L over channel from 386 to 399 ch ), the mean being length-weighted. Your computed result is -0.12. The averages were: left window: 271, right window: 279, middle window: 306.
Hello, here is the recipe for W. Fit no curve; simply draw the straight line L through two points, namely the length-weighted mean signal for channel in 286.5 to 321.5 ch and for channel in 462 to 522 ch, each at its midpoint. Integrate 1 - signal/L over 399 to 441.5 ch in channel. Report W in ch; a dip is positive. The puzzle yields -3.2 ch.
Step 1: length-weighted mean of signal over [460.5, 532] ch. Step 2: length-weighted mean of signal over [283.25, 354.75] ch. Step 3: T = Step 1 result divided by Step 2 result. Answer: 1.1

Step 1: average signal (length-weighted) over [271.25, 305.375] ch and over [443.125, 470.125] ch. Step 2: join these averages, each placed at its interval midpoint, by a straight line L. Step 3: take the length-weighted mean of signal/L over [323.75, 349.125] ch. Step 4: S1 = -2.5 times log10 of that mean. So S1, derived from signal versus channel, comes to 0.498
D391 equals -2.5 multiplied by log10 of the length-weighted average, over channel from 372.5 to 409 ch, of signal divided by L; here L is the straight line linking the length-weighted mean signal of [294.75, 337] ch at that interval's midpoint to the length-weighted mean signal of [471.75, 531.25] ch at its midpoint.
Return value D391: -0.17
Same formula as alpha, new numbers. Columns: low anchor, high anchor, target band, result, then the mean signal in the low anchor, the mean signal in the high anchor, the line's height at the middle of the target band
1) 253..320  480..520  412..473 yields -0.06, 294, 270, 276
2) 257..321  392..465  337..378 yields 0.39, 294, 299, 297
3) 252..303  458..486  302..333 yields 0.17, 302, 279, 298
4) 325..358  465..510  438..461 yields -0.20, 183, 272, 248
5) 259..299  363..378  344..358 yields 0.44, 304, 253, 264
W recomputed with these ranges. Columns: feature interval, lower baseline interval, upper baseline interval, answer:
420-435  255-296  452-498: -0.4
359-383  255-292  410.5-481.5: 3.2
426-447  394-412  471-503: -0.2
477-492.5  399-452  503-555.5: 0.2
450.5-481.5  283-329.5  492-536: -1.8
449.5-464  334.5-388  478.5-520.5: -2.0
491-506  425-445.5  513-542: 0.3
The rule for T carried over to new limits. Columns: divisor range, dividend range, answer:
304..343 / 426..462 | 1.29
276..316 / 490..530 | 0.94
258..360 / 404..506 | 1.12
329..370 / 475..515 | 1.43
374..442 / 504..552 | 0.86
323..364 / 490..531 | 1.42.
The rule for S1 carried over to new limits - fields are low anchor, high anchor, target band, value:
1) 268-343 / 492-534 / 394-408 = -0.189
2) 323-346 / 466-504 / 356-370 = -0.072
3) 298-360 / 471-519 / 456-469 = -0.092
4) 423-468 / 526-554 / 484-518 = -0.011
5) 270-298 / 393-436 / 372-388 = 0.021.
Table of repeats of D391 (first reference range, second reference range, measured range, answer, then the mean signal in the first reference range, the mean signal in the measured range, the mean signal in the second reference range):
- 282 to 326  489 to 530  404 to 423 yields -0.070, 282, 293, 269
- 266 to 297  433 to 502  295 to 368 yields 0.295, 300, 226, 284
